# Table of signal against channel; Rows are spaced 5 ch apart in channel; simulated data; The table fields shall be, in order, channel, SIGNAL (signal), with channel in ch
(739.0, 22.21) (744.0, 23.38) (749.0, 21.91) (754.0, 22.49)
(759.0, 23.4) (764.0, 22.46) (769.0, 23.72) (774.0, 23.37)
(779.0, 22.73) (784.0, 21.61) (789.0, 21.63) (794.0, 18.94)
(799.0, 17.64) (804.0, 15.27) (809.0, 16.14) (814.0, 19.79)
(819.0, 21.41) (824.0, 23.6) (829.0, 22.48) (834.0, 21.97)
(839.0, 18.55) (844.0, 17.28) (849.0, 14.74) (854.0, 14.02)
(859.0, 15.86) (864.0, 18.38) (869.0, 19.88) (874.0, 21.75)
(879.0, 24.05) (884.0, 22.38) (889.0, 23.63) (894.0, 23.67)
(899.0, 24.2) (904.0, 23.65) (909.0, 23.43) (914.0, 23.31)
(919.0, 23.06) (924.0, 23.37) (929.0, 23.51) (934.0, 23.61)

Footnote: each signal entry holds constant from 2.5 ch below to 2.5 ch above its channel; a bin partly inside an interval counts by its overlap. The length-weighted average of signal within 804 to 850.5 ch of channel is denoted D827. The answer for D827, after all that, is 19.4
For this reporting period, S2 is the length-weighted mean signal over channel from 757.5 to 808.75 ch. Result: 20.8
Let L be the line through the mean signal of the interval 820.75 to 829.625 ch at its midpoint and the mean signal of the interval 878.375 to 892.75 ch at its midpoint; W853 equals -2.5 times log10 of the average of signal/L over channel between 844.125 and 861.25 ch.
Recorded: 0.46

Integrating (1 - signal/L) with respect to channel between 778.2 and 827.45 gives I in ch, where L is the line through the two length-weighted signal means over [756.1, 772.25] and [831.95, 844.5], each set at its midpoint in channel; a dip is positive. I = 3.2 ch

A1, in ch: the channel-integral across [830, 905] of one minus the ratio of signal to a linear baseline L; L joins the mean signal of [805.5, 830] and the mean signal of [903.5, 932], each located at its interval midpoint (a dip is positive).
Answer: 5.7 ch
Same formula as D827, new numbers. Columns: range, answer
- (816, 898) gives 20.3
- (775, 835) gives 20.3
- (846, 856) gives 14.5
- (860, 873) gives 19.1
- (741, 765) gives 22.7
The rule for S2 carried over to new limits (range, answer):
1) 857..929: 22.3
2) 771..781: 23.1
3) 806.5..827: 20.3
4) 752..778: 23.1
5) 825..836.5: 22.4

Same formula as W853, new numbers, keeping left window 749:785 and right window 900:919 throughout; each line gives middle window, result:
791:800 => 0.23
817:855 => 0.19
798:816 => 0.32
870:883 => 0.04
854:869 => 0.34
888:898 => -0.02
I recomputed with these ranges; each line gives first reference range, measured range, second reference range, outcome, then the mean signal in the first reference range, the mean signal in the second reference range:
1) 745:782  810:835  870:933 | 1.7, 22.9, 23.3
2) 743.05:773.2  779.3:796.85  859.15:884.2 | 1.1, 22.9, 20.7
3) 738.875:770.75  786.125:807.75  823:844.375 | 3.5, 22.8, 20.9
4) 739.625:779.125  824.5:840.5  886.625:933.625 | 1.2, 22.9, 23.5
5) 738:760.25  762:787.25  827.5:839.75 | -0.6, 22.7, 21.2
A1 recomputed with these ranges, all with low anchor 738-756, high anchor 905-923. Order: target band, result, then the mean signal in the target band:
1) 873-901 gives -0.20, 23.3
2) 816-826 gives 0.24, 22.3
